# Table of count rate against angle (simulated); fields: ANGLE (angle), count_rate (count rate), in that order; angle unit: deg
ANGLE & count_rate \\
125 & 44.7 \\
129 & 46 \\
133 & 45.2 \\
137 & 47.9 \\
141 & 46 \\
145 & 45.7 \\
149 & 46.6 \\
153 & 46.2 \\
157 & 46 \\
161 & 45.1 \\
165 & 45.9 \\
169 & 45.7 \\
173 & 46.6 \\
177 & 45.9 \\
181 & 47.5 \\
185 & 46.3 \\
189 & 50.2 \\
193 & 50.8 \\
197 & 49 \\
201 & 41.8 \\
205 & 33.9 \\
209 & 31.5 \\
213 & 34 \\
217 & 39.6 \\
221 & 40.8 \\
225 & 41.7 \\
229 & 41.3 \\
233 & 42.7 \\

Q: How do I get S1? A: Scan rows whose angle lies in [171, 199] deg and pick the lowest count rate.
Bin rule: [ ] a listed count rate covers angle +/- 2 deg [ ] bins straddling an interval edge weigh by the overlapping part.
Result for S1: 45.9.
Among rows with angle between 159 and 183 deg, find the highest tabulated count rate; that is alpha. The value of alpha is 47.5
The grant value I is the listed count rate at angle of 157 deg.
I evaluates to 46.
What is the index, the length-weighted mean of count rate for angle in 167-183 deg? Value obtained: 46.4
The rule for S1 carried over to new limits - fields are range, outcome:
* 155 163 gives 45.1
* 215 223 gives 39.6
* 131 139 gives 45.2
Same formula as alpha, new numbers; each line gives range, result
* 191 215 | 50.8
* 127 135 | 46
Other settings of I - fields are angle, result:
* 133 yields 45.2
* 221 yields 40.8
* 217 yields 39.6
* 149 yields 46.6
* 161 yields 45.1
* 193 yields 50.8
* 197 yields 49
